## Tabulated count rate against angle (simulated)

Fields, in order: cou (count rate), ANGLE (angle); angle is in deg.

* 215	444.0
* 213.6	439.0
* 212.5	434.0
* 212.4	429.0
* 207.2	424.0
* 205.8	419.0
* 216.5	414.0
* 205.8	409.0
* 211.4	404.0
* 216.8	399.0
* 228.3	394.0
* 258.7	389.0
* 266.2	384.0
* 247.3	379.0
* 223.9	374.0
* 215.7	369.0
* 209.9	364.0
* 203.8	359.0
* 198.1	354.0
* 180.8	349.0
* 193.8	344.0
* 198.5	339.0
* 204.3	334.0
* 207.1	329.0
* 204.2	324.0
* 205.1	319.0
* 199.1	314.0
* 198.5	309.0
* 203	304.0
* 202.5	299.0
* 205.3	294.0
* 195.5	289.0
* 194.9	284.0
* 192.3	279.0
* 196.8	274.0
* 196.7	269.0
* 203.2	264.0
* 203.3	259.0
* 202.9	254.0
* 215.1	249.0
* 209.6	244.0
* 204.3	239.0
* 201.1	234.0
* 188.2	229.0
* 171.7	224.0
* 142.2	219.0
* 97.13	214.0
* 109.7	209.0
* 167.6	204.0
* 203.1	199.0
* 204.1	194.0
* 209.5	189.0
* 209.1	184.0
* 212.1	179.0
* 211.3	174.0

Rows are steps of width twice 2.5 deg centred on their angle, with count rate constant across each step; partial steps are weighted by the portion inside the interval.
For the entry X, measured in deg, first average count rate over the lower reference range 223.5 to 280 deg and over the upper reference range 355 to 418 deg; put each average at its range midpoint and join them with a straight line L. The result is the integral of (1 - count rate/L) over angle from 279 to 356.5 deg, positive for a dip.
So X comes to 4.60 deg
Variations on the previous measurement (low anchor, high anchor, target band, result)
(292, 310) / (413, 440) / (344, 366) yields 0.9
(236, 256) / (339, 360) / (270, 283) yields 0.6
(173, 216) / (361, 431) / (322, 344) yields 0.8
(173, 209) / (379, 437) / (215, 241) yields 3.1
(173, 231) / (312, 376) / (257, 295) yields -1.6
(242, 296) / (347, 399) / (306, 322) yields 0.7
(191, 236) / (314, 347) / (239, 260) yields -3.7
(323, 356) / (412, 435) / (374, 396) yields -4.6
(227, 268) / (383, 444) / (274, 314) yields 1.8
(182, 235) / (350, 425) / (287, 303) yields -0.5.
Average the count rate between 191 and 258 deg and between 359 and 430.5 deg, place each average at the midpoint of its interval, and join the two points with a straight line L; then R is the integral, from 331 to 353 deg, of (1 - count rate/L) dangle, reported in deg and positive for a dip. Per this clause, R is 1.5 deg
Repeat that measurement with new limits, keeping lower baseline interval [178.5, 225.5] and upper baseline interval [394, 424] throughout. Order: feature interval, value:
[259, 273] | -1.3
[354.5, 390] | -4.2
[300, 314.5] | -0.6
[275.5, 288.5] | -0.5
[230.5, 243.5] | -1.8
